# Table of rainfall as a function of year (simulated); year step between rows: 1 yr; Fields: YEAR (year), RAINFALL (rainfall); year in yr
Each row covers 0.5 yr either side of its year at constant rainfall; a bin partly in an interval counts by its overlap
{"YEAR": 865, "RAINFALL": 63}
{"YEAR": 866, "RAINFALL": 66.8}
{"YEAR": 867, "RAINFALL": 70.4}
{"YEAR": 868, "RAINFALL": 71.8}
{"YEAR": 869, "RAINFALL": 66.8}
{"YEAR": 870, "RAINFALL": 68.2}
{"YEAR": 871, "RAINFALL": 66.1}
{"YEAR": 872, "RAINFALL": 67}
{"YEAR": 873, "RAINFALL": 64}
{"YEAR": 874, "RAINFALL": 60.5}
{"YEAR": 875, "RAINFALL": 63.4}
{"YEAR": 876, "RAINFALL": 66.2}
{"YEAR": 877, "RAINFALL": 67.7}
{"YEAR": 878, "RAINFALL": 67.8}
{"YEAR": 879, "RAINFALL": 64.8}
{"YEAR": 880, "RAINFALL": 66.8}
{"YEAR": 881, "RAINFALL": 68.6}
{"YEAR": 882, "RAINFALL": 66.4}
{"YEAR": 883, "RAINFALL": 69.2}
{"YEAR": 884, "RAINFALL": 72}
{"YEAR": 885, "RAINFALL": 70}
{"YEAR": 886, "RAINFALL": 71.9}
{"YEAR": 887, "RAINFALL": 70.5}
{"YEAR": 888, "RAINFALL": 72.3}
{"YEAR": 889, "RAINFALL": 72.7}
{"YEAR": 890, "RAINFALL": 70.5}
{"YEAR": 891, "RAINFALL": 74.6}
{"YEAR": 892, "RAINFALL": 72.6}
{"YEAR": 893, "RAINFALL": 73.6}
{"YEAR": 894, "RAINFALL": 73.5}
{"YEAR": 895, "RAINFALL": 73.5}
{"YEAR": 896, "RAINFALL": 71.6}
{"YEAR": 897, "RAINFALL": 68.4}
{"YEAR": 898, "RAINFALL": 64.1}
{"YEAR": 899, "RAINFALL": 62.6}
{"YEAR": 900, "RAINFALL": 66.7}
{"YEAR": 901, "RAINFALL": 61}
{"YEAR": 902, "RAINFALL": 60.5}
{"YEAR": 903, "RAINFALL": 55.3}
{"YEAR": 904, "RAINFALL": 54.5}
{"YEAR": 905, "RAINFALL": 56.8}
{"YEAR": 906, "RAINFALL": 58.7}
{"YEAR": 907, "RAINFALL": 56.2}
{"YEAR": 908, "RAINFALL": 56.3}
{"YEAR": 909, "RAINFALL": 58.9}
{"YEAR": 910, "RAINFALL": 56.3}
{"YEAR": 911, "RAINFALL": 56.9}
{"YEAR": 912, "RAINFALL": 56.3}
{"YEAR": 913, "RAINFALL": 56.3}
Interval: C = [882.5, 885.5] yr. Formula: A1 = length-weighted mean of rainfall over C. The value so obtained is 70.4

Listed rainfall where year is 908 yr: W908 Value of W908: 56.3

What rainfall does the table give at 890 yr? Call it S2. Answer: 70.5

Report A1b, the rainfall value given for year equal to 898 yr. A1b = 64.1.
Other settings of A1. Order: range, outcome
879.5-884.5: 68.6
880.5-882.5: 67.5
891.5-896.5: 73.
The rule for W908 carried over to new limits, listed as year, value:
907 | 56.2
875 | 63.4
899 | 62.6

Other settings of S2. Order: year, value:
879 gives 64.8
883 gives 69.2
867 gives 70.4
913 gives 56.3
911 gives 56.9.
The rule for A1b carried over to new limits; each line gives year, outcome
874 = 60.5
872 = 67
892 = 72.6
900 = 66.7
